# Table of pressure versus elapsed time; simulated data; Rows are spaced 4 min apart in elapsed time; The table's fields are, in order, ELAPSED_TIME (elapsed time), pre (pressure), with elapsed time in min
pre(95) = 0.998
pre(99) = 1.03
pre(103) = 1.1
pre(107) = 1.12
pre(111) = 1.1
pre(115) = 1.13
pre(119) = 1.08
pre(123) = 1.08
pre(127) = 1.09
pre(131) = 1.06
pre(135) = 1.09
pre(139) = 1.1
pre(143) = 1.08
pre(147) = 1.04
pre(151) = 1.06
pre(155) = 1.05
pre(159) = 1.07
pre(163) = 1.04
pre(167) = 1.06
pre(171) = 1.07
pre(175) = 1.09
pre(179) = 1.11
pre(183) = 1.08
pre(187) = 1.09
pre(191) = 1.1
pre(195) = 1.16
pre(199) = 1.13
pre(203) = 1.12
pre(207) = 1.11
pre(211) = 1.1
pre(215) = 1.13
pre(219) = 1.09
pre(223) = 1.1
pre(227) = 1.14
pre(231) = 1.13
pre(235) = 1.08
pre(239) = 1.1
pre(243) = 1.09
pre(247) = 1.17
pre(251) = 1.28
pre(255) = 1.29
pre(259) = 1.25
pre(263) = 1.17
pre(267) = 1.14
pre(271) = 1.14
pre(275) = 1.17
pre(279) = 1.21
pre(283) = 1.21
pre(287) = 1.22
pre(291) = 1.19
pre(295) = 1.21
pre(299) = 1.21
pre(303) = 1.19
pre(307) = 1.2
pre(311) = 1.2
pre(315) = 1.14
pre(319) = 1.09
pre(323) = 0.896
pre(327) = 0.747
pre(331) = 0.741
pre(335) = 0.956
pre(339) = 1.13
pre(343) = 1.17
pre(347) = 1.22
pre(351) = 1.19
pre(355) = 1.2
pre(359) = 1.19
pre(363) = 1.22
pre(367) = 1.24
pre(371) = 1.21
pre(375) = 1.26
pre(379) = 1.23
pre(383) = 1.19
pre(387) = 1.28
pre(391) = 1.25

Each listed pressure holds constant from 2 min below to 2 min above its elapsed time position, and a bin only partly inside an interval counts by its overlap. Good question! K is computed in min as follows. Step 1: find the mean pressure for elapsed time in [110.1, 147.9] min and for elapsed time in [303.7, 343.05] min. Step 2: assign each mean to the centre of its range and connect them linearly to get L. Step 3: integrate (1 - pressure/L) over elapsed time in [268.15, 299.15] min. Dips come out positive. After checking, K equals -4.6 min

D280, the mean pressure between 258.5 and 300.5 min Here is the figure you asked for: 1.19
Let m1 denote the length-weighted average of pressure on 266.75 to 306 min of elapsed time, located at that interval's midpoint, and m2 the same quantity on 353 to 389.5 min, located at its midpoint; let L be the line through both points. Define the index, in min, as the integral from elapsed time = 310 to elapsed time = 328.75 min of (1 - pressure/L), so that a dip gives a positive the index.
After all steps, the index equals 3.05 min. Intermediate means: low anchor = 1.19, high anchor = 1.22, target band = 1.01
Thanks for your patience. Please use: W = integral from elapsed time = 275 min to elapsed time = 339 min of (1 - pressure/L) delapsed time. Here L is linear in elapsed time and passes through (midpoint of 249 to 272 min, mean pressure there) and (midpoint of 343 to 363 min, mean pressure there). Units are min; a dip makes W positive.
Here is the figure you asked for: 5.81 min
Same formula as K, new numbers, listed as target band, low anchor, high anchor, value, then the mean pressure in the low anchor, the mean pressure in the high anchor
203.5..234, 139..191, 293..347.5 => -1.1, 1.07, 1.07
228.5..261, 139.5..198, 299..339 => -3.6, 1.08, 1.03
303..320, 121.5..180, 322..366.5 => -1.5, 1.07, 1.07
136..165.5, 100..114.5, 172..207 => 1.1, 1.1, 1.11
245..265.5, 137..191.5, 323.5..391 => -2.4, 1.07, 1.13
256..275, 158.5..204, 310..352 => -2.1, 1.09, 1.04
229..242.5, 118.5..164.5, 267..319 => 0.5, 1.07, 1.19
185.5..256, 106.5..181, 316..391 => -2.3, 1.08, 1.12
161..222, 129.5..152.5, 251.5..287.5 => 1.3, 1.07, 1.2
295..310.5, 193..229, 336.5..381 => -0.4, 1.12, 1.2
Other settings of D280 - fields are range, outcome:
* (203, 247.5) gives 1.11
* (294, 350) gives 1.08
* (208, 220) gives 1.11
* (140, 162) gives 1.06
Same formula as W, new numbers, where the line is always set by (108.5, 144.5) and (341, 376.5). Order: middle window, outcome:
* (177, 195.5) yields 0.3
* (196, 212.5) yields 0.2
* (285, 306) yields -0.5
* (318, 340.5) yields 5.3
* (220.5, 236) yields 0.4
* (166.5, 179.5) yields 0.4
